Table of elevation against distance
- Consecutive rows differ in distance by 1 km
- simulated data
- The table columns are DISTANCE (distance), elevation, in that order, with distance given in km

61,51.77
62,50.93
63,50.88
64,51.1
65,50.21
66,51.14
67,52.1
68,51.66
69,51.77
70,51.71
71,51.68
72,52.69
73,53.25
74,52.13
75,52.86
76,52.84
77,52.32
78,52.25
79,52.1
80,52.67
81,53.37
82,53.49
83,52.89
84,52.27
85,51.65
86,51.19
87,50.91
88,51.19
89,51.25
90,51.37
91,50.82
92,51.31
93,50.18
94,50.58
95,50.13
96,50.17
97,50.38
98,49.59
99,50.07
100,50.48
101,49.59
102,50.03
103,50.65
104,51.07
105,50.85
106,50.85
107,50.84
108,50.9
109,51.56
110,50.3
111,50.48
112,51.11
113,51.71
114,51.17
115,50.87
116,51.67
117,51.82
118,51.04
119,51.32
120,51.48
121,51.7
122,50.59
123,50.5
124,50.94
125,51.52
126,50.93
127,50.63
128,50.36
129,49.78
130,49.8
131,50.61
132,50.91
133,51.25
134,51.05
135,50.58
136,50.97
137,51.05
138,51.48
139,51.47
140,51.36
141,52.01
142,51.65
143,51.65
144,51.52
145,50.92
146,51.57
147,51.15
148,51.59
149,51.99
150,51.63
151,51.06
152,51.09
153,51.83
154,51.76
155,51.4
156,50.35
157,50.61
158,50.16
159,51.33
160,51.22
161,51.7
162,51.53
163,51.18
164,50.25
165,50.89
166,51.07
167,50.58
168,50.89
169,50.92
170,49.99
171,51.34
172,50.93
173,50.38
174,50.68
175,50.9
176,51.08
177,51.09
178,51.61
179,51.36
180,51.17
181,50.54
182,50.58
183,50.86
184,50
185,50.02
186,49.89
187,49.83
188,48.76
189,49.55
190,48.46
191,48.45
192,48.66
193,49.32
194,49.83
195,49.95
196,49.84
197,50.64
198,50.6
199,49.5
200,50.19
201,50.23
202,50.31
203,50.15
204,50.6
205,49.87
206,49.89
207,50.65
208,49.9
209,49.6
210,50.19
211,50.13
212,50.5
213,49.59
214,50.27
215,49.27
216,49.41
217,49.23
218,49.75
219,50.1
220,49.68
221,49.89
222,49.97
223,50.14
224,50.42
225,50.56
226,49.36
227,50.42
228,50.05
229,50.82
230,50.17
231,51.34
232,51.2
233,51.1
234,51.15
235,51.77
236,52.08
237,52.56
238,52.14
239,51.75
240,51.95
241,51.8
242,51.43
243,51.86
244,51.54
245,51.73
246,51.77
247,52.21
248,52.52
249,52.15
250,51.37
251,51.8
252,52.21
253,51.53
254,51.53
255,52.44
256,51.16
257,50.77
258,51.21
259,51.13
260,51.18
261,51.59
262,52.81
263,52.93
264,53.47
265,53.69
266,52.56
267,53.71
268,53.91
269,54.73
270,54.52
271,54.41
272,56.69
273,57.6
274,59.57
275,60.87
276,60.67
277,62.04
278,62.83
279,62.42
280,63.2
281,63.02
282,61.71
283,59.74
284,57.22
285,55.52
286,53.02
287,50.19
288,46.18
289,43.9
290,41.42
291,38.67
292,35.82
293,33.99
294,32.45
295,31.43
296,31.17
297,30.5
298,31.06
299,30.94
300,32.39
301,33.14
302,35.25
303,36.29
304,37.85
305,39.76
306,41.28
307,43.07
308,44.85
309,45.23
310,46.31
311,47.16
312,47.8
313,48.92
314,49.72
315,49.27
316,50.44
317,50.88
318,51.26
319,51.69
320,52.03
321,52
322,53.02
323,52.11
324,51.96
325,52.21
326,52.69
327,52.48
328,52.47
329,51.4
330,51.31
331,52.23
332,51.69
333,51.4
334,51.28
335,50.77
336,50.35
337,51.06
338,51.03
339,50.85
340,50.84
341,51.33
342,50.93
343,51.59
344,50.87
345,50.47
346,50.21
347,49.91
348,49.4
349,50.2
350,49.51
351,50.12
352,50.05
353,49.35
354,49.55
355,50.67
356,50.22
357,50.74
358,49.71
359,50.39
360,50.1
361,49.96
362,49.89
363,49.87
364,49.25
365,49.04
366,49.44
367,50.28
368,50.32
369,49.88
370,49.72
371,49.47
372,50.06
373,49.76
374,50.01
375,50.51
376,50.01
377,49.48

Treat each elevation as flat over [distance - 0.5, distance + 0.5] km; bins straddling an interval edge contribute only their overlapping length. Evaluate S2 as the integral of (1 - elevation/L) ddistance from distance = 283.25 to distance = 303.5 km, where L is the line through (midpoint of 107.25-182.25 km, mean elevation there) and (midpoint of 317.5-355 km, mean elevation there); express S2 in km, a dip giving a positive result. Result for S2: 4.7 km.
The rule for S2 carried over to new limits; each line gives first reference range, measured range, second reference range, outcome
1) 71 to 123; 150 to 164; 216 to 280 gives 0.20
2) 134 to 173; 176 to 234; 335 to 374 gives 0.91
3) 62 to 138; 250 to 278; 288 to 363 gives -3.67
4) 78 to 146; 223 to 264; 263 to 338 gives -1.56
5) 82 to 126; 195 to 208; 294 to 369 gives -0.18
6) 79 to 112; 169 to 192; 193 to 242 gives 0.14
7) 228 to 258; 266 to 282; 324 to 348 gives -2.20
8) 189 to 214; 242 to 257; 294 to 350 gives -0.97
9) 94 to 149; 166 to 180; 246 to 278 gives 0.30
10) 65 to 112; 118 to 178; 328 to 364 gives 0.14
